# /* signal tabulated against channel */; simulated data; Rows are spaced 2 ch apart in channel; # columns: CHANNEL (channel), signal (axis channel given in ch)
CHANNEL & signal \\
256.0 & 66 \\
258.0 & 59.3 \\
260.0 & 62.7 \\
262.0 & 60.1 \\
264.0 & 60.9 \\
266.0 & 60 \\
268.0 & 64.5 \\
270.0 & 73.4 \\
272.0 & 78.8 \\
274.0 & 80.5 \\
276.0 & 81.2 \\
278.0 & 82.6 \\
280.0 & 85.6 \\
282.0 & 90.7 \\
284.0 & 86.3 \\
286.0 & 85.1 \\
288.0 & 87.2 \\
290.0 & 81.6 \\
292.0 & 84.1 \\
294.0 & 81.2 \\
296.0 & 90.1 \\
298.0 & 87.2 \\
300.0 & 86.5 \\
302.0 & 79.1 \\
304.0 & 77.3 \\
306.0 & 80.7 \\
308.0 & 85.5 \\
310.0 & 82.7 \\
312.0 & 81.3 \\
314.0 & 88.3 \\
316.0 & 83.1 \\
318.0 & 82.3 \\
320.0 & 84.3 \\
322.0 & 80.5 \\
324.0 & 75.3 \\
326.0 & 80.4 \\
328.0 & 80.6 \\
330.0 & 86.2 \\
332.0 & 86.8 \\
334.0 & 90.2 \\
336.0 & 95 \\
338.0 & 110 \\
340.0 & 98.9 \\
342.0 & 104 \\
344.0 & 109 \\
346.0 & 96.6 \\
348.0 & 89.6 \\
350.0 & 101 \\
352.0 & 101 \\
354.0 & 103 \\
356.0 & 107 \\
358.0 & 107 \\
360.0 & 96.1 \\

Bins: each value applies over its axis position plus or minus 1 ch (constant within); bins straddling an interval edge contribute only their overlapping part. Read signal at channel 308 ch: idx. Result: 85.5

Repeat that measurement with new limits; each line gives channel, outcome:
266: 60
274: 80.5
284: 86.3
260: 62.7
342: 104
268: 64.5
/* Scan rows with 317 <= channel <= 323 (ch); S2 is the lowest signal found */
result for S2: 80.5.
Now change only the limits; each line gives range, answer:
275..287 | 81.2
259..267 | 60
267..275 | 64.5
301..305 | 77.3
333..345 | 90.2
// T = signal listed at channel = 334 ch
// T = 90.2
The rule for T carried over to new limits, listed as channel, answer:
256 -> 66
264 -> 60.9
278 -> 82.6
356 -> 107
